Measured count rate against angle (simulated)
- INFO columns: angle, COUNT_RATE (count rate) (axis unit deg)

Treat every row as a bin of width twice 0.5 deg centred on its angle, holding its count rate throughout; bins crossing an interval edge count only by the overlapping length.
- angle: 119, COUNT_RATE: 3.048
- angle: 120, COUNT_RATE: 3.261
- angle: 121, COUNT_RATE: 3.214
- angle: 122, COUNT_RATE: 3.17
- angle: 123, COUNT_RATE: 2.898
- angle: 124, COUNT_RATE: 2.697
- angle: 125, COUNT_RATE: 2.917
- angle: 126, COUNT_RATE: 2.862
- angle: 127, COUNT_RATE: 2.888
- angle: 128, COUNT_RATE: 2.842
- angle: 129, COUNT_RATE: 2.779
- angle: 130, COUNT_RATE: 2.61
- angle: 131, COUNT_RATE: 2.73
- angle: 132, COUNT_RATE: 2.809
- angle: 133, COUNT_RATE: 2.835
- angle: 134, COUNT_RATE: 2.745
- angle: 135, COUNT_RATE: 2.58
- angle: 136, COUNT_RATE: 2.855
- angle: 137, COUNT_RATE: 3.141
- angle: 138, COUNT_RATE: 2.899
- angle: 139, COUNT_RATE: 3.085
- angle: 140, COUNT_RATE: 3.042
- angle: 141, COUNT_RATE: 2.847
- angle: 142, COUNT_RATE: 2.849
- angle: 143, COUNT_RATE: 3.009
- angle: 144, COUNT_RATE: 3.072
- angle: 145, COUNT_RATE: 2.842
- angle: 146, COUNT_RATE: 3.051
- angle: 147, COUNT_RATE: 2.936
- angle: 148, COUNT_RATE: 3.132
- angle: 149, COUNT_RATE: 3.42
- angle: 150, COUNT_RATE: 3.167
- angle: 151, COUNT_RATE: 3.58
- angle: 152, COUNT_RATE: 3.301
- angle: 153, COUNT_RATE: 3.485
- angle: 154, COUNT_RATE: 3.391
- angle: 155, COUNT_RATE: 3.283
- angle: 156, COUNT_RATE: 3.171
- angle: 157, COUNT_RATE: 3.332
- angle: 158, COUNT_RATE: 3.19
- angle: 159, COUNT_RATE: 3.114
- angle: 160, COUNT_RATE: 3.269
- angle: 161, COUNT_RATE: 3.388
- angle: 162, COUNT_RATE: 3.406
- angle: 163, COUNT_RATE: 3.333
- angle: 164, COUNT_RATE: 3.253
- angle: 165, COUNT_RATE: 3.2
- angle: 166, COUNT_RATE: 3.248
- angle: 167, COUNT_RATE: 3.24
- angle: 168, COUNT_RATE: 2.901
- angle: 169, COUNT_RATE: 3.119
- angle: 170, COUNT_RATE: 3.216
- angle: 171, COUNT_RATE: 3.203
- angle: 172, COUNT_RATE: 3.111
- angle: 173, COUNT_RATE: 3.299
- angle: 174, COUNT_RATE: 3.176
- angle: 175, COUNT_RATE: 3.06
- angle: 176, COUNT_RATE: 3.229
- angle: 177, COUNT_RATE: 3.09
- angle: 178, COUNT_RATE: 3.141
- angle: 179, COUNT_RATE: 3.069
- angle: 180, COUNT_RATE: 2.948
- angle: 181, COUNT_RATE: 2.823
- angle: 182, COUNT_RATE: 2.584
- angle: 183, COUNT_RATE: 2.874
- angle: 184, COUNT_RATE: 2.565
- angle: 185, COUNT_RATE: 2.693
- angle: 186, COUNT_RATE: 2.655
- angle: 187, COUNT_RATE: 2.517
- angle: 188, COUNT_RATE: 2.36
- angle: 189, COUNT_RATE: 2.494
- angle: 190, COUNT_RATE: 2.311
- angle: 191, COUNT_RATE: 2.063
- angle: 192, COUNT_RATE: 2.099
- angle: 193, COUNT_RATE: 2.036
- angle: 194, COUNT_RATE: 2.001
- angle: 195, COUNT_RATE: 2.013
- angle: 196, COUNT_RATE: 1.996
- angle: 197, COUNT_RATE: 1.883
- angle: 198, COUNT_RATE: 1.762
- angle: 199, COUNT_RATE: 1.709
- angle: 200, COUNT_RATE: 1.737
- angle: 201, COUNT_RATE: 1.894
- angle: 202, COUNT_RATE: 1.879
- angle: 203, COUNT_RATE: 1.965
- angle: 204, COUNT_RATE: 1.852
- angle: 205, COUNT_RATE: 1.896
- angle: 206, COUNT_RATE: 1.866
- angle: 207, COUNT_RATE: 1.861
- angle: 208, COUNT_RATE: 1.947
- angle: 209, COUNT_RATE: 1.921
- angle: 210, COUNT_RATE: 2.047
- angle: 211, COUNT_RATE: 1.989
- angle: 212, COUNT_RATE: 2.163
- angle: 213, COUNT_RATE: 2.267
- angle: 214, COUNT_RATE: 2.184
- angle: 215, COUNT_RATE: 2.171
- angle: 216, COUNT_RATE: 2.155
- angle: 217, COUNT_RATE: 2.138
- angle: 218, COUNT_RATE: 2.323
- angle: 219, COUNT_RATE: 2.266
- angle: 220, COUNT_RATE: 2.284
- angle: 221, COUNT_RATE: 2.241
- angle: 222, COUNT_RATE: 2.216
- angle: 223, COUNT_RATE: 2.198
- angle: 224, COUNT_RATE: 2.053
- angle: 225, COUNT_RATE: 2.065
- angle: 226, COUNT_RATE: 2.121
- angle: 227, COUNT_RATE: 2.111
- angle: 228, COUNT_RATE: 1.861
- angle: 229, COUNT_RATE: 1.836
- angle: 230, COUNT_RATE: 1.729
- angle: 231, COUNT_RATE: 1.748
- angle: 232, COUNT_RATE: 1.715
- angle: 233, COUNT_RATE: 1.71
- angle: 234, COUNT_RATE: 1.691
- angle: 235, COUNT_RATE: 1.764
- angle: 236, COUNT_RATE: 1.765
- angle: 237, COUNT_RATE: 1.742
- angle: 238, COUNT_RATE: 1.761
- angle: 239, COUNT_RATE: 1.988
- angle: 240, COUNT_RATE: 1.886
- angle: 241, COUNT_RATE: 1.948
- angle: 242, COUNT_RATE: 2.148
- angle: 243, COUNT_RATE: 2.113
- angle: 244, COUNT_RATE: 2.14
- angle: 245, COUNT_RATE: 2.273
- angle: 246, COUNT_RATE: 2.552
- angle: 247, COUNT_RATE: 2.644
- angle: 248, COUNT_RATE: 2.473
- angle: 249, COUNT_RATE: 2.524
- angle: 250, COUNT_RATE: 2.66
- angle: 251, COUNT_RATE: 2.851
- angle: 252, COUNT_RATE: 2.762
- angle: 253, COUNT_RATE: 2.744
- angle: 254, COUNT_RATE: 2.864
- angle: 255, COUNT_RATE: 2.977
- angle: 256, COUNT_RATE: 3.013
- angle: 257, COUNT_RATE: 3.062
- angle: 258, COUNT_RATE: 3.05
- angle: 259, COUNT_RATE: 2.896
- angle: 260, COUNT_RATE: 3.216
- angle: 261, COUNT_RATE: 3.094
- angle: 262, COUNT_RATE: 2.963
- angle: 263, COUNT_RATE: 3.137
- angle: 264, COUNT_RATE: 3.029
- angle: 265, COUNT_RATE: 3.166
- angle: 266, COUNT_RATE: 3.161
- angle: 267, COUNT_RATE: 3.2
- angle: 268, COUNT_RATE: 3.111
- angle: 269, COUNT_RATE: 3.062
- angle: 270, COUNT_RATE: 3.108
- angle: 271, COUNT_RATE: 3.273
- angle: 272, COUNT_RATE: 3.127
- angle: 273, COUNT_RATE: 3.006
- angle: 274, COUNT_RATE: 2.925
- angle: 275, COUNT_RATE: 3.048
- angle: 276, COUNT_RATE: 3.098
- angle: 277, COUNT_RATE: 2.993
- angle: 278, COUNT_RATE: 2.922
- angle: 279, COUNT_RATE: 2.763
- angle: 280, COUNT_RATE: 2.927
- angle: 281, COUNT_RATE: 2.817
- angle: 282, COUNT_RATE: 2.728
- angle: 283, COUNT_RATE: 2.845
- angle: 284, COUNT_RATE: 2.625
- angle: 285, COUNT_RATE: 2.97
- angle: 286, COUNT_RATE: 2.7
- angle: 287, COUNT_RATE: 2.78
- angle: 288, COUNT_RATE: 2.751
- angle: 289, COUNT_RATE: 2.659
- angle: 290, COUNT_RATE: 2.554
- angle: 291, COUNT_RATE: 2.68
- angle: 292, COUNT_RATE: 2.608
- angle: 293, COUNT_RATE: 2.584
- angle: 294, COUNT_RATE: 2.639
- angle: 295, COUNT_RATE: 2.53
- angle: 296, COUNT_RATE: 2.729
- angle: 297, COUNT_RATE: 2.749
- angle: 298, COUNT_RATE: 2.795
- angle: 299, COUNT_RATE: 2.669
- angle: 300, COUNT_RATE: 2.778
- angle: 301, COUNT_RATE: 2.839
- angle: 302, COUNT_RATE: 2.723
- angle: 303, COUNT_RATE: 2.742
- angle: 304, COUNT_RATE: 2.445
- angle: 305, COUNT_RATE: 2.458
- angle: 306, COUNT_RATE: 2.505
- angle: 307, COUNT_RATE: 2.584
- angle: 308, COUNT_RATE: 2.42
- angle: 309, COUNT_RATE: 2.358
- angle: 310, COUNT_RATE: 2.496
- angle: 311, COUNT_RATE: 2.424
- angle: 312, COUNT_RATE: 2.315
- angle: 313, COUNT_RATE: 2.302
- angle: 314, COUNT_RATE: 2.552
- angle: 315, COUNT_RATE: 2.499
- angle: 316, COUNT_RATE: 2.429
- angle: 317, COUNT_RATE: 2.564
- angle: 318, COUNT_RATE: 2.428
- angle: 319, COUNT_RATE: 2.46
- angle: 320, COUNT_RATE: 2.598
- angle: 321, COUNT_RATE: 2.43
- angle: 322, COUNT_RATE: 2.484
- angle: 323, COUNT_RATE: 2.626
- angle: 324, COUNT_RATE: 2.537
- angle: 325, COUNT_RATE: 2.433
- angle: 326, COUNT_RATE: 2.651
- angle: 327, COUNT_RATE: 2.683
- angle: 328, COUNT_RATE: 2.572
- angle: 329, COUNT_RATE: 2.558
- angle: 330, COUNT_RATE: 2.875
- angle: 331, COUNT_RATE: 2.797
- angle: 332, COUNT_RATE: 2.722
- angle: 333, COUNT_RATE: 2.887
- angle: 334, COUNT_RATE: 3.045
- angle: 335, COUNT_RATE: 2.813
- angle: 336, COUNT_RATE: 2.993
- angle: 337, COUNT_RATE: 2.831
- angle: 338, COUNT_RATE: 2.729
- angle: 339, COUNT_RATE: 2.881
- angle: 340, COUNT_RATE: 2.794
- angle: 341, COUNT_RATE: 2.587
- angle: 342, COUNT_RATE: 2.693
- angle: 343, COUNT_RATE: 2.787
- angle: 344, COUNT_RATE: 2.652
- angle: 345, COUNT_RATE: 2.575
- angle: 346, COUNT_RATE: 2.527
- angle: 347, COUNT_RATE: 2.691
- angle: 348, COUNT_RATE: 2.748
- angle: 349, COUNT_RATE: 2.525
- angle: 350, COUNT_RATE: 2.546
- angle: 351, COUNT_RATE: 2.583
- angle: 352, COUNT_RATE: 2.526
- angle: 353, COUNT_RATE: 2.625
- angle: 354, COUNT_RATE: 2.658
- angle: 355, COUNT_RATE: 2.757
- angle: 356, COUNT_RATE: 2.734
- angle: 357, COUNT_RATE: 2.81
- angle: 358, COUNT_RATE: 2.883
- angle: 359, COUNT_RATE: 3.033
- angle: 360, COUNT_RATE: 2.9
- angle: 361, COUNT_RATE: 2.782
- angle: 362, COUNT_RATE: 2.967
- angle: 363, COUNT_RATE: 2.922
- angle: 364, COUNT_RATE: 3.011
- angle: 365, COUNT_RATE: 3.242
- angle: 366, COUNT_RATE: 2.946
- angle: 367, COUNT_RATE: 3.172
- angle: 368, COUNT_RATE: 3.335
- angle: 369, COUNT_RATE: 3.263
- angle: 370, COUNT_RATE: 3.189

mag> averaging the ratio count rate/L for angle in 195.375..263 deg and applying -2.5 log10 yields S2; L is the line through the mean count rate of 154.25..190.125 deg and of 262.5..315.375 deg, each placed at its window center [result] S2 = 0.30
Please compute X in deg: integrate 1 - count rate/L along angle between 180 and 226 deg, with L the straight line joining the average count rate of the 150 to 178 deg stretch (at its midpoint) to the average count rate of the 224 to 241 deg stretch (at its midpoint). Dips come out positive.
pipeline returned 5.09 deg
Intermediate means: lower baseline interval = 3.24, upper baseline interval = 1.85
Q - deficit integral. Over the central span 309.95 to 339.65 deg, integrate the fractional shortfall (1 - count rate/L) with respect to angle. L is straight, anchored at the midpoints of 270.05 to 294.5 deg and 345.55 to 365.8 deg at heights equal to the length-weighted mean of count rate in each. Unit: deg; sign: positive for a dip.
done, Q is 1.9 deg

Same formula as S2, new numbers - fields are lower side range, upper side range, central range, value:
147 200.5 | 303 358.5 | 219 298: 0.06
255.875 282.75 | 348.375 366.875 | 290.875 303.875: 0.10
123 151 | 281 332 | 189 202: 0.38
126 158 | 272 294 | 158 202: 0.10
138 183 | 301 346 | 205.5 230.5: 0.38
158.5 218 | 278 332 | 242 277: -0.12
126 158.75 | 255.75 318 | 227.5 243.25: 0.49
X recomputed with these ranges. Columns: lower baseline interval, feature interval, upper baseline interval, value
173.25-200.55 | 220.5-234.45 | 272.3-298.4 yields 3.5 deg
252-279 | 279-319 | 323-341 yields 3.8 deg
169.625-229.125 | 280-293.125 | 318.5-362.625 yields -0.9 deg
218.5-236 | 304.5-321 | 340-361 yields 0.1 deg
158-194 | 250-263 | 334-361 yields -0.6 deg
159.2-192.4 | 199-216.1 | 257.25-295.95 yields 5.6 deg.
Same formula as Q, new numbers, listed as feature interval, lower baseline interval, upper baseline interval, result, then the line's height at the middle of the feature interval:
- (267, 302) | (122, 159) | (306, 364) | -1.14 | 2.75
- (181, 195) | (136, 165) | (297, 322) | 2.87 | 3.02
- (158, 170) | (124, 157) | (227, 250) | -1.97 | 2.77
